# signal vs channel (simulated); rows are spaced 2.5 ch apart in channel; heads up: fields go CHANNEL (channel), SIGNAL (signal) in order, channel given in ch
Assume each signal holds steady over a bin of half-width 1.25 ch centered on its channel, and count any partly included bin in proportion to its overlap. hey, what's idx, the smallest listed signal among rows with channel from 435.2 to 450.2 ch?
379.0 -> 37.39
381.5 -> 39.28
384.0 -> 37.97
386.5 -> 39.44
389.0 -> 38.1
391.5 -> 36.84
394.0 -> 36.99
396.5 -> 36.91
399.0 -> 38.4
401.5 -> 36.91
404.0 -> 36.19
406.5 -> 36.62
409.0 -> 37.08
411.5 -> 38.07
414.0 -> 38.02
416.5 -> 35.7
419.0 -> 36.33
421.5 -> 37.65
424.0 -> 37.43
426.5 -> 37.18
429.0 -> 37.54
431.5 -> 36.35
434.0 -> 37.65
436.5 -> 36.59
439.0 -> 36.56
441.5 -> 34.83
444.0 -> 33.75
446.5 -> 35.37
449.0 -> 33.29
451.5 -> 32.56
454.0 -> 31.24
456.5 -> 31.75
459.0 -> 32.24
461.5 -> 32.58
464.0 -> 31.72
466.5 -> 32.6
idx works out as 33.29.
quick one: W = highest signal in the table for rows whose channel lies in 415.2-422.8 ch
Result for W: 37.65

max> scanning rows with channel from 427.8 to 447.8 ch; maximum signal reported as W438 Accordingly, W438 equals 37.65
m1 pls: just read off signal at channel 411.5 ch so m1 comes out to 38.07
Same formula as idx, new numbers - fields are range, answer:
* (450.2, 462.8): 31.24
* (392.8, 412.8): 36.19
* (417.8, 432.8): 36.33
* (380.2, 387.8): 37.97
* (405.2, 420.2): 35.7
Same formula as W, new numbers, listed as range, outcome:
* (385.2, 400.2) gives 39.44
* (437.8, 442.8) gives 36.56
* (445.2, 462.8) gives 35.37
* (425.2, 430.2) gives 37.54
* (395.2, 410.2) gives 38.4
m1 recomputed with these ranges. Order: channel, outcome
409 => 37.08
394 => 36.99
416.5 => 35.7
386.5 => 39.44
